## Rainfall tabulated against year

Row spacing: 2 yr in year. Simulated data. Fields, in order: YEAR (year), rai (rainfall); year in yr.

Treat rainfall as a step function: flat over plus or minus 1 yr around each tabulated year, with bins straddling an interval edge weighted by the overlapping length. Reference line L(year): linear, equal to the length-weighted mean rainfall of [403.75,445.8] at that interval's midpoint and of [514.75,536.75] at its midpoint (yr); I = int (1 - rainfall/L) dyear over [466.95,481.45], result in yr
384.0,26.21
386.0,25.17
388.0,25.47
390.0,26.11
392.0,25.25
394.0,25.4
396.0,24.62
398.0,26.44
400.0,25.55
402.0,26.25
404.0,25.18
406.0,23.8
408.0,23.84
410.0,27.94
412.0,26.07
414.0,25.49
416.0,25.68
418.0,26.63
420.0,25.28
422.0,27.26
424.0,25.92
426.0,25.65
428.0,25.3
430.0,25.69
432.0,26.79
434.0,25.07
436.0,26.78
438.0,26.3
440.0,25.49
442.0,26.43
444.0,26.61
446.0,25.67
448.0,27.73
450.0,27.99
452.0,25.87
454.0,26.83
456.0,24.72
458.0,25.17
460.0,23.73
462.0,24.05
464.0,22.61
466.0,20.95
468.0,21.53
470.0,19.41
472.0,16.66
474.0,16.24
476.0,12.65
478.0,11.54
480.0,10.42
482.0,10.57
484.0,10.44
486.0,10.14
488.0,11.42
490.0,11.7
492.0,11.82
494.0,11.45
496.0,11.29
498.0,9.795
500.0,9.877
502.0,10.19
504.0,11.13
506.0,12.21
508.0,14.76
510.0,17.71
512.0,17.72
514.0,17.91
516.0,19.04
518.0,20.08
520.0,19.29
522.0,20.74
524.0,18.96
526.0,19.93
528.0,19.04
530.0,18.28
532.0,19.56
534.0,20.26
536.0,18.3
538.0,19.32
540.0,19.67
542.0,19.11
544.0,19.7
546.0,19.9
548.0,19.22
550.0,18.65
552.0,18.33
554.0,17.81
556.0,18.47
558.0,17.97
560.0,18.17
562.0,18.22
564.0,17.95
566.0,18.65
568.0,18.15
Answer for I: 4.7 yr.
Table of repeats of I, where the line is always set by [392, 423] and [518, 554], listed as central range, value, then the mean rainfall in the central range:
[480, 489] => 4.6 yr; 10.6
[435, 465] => -2.7 yr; 25.7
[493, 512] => 7.8 yr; 12.3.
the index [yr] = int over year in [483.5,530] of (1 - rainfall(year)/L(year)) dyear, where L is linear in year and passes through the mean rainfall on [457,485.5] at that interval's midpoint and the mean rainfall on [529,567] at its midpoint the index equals 8.65 yr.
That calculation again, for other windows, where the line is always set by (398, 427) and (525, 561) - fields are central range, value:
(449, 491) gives 8.5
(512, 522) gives 0.6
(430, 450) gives -1.7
